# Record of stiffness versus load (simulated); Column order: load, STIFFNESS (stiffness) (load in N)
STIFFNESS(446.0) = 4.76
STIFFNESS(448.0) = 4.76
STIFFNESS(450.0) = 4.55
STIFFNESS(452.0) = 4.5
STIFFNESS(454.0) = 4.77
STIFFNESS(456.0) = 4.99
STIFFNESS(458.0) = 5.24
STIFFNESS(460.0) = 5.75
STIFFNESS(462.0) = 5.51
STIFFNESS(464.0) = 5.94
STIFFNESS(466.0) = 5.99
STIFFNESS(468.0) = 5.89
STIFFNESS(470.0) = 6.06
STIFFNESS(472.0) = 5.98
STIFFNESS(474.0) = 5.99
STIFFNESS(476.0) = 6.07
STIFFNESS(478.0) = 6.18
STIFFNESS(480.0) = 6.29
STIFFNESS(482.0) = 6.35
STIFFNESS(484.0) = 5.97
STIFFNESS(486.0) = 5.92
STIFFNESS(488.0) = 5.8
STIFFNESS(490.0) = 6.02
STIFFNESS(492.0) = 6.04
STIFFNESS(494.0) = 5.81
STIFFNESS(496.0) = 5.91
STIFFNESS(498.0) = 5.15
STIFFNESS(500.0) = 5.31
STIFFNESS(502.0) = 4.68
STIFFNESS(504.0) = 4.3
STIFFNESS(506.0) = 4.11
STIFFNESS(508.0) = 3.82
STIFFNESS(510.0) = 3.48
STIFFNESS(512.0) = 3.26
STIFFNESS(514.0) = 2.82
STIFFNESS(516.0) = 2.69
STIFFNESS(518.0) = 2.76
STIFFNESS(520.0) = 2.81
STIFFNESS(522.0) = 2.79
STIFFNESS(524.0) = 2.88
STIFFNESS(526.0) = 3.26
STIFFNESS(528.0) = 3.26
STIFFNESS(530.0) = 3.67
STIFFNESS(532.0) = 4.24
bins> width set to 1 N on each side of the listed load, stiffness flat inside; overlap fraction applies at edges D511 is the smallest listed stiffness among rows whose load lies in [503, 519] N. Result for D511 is 2.69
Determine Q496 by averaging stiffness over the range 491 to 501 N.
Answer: 5.64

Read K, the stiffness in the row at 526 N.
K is 3.26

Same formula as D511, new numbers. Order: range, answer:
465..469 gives 5.89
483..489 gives 5.8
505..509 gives 3.82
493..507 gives 4.11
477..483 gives 6.18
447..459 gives 4.5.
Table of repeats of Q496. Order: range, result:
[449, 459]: 4.81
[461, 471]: 5.88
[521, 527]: 2.98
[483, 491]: 5.93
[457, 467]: 5.69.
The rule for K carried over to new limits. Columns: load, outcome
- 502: 4.68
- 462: 5.51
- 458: 5.24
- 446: 4.76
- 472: 5.98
